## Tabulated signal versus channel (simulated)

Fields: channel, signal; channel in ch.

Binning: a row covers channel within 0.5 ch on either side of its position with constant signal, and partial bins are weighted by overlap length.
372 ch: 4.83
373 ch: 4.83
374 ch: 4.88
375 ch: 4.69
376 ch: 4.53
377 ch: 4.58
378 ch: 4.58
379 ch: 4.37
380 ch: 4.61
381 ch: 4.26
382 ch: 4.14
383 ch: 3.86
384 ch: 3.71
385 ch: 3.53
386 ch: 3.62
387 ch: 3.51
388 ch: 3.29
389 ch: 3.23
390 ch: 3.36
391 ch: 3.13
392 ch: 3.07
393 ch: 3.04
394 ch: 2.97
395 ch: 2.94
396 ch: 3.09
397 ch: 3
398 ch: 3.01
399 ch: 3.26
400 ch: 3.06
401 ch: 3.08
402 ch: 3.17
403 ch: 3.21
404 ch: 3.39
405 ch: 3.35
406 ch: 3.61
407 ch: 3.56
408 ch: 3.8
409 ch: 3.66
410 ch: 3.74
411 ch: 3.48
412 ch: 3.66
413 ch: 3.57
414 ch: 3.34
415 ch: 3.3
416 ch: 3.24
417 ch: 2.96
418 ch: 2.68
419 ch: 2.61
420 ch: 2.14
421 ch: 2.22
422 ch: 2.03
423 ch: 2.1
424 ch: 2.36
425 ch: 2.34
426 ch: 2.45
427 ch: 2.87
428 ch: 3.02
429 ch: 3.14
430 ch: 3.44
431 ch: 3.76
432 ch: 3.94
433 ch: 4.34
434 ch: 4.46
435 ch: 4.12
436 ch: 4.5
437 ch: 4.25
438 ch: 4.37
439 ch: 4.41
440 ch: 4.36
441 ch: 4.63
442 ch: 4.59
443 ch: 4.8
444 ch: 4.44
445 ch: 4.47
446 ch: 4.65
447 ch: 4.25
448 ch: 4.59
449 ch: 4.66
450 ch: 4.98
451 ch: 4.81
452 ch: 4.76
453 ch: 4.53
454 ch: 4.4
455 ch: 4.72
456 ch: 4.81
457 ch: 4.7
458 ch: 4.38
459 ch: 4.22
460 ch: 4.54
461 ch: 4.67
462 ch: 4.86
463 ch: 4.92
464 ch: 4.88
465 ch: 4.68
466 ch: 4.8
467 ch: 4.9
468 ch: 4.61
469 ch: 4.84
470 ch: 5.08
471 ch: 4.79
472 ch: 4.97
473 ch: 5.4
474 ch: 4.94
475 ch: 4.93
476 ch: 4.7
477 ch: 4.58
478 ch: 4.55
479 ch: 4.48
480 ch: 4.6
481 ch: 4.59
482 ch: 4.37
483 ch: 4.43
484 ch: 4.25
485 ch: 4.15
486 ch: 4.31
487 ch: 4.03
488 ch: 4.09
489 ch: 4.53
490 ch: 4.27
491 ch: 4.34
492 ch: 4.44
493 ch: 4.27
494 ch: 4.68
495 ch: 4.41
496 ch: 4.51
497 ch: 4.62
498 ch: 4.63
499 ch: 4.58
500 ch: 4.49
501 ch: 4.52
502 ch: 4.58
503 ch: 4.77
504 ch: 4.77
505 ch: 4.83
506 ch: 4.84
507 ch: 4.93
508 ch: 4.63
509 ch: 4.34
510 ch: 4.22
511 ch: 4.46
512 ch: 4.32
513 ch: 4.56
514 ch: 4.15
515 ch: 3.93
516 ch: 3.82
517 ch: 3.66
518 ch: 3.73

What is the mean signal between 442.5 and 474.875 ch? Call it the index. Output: 4.72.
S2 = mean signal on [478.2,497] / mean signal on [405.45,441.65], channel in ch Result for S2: 1.29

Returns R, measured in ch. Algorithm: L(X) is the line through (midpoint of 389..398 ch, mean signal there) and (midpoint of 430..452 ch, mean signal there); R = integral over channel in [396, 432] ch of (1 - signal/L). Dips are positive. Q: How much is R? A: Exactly 5.3 ch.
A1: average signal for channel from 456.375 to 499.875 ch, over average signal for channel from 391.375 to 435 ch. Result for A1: 1.45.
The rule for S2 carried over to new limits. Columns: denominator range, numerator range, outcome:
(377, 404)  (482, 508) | 1.29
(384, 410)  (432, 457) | 1.37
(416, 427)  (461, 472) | 1.97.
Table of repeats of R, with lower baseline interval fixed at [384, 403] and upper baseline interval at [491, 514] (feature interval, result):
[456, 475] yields -3.2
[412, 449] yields 0.9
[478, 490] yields -0.1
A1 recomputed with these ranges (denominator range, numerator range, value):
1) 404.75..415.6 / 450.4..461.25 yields 1.29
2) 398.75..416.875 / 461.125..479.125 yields 1.42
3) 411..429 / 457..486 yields 1.68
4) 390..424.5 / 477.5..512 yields 1.45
